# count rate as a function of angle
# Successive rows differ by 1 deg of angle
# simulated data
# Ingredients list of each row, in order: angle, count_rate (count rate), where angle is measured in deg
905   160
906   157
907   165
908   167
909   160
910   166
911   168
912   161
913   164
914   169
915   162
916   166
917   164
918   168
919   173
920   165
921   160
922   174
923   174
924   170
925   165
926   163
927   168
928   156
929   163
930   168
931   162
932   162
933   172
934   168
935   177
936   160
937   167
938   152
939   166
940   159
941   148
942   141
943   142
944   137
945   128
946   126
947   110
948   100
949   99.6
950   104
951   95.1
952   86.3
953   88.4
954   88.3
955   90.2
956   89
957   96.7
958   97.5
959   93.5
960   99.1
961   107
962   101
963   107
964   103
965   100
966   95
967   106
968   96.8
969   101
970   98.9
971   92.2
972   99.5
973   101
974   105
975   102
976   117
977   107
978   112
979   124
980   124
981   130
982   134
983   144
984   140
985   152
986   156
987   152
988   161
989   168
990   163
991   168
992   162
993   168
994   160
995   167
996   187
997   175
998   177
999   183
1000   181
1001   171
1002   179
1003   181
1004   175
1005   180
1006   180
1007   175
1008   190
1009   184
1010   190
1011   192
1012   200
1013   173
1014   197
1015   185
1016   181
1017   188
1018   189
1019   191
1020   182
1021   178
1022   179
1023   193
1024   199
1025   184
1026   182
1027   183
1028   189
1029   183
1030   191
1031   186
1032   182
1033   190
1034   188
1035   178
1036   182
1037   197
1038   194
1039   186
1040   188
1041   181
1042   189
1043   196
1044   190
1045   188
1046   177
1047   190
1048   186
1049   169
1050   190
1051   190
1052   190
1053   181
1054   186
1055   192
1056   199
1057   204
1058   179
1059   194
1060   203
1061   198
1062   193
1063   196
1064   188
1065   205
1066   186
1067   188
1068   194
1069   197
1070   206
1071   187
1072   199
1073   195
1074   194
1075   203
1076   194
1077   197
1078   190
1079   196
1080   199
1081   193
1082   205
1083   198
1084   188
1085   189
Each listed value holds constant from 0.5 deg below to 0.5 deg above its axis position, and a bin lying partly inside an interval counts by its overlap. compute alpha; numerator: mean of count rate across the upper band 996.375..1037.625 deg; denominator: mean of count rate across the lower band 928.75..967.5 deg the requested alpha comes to 1.5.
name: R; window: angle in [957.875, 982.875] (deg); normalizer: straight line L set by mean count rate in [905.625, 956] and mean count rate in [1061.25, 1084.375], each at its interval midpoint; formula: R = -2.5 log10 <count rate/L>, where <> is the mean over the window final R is 0.45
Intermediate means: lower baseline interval 149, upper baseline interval 195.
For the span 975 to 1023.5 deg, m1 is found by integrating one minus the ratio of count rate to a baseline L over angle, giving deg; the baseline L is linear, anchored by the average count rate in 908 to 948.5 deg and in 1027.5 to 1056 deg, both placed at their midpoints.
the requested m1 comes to 2.6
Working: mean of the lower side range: 158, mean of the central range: 167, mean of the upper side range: 187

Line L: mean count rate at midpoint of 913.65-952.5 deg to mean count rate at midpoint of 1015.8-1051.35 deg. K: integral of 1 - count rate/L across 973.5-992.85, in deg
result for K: 3.5 deg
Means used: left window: 151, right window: 186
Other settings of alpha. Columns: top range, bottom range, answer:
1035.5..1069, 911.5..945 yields 1.17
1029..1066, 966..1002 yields 1.36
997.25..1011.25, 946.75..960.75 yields 1.90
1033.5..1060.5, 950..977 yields 1.91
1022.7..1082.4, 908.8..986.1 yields 1.43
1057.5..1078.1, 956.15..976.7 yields 1.93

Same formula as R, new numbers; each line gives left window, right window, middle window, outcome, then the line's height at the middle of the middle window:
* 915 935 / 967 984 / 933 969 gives 0.18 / 139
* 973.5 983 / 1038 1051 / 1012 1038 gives -0.13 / 166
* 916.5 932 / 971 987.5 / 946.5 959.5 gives 0.45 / 144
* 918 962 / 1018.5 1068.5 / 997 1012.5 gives -0.08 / 169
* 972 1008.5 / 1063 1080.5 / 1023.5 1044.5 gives -0.07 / 176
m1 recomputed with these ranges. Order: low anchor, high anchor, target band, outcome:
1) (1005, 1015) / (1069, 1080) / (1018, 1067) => 0.75 deg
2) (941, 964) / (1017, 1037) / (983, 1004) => -2.33 deg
